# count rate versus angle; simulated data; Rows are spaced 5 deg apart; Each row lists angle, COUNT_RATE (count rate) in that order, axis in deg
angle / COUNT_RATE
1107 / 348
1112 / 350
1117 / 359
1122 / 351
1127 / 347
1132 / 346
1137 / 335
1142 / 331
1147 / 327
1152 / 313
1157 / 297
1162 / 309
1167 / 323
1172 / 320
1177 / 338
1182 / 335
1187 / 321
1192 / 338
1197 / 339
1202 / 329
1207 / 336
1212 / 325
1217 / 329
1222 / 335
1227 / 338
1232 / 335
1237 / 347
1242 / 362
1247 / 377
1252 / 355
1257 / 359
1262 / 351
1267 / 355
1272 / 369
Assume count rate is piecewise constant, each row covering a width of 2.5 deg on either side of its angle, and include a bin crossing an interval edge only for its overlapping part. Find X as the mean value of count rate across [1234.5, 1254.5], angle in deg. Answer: 360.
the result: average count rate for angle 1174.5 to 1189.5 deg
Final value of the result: 331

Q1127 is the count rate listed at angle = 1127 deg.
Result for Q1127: 347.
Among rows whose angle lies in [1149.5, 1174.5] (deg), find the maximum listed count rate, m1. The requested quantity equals 323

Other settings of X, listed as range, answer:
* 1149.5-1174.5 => 312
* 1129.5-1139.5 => 340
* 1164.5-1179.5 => 327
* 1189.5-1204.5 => 335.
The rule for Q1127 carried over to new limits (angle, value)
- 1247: 377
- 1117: 359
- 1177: 338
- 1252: 355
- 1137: 335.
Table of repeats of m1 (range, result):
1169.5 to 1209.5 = 339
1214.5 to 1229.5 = 338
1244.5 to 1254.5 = 377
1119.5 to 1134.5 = 351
